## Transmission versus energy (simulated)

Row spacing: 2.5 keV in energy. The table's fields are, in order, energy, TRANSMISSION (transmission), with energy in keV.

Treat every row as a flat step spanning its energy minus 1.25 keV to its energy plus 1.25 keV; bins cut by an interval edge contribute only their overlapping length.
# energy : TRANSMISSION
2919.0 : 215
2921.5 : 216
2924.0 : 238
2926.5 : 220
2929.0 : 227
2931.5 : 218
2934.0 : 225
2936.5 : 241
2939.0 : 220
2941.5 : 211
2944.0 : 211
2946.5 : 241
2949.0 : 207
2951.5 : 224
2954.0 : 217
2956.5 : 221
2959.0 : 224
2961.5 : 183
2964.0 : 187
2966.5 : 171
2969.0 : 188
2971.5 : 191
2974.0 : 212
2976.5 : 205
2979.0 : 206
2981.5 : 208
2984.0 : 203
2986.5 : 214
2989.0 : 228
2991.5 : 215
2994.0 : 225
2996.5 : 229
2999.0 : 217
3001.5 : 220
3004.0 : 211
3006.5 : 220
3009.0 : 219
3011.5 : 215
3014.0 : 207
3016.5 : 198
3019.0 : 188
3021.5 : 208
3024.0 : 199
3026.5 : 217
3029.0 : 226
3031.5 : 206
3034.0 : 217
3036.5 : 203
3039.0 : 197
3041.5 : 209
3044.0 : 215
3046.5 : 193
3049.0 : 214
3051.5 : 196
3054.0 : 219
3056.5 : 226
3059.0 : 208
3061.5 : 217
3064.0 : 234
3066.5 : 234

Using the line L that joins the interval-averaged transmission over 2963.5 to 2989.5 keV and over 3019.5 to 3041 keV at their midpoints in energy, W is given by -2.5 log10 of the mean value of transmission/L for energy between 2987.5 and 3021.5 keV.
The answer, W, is -0.05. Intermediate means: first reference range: 201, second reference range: 208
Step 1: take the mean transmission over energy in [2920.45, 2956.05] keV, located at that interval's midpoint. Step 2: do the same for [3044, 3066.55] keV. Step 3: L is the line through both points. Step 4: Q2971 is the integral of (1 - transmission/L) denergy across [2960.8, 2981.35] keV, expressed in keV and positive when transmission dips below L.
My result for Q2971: 2.46 keV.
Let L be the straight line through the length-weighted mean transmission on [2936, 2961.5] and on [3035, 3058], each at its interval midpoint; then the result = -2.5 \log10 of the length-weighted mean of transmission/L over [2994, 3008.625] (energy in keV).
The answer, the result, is -0.03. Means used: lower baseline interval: 219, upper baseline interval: 208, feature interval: 220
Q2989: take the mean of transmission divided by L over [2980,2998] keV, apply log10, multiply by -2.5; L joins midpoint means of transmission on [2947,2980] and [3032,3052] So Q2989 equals -0.07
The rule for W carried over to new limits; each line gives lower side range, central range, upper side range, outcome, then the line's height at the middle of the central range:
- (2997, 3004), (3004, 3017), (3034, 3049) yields 0.013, 215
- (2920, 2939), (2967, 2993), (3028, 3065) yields 0.069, 220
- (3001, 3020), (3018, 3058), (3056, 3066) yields 0.040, 216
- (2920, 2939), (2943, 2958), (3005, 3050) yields 0.008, 222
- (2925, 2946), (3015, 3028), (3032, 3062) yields 0.051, 212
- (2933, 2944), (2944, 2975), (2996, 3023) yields 0.070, 219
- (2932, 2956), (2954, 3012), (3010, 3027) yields 0.016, 213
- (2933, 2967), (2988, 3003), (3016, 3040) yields -0.063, 209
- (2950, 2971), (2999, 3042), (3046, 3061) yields -0.012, 207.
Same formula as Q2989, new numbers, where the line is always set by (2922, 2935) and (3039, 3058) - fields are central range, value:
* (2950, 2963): 0.041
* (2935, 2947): -0.002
